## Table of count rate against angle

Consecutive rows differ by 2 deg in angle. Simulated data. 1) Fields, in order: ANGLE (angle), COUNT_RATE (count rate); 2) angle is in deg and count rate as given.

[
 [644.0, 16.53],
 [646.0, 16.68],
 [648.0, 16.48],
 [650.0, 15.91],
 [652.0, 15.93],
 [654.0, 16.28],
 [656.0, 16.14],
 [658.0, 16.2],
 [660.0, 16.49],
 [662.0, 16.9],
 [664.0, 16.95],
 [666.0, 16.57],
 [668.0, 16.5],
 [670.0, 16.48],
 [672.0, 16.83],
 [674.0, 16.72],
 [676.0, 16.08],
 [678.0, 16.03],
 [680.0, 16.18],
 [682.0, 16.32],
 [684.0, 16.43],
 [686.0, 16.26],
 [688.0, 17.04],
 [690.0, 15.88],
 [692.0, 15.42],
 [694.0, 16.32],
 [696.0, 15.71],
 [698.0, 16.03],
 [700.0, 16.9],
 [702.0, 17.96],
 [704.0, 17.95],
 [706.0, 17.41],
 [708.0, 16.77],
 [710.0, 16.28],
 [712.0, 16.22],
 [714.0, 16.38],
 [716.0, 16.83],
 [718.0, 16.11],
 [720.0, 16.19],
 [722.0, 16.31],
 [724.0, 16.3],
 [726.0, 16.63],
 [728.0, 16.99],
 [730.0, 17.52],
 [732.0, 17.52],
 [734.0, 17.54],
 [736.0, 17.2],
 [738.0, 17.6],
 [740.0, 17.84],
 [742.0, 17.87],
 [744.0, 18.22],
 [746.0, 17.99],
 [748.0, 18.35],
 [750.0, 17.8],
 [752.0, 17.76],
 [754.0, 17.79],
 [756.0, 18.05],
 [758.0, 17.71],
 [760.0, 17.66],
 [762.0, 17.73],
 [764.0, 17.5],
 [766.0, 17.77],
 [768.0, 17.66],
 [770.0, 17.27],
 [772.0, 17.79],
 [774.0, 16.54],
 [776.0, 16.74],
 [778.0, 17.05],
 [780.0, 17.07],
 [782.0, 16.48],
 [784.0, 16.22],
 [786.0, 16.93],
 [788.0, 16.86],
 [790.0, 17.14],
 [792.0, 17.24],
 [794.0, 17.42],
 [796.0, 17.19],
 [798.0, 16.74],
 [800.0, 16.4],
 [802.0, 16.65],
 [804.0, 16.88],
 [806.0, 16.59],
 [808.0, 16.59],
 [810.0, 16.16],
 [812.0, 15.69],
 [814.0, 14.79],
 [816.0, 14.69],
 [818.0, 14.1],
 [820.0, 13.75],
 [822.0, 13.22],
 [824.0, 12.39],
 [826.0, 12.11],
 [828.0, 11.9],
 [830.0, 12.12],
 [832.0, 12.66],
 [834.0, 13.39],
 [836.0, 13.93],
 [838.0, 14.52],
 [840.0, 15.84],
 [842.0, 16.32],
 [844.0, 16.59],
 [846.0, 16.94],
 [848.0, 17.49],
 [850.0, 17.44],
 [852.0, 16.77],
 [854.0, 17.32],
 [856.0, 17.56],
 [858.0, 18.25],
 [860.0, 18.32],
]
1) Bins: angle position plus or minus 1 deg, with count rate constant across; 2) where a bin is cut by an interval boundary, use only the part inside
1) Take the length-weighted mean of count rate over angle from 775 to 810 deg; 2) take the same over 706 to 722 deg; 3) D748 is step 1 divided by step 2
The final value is 1.02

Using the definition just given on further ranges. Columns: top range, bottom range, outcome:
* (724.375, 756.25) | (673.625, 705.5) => 1.07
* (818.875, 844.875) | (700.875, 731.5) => 0.82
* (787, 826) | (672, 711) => 0.95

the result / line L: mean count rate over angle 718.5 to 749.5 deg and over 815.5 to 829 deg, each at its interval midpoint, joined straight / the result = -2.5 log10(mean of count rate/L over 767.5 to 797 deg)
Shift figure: -0.14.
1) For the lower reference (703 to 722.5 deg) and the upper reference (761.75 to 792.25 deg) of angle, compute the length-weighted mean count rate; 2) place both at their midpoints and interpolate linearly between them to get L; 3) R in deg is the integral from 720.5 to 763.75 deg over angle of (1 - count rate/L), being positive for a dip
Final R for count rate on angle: -1.7 deg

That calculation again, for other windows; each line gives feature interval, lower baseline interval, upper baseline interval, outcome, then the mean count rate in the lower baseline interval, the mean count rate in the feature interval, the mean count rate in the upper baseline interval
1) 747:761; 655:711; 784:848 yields -1.7 deg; 16.5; 17.9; 15.3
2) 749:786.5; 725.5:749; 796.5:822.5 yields -1.3 deg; 17.6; 17.3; 15.6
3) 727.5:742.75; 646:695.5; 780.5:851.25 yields -1.5 deg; 16.3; 17.5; 15.5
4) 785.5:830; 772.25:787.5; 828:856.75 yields 2.2 deg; 16.8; 15.4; 15.5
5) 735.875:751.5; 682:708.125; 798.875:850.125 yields -1.9 deg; 16.6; 17.9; 14.9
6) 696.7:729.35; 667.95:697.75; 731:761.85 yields 0.5 deg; 16.3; 16.7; 17.8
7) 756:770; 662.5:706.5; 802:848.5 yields -1.9 deg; 16.5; 17.7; 14.7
